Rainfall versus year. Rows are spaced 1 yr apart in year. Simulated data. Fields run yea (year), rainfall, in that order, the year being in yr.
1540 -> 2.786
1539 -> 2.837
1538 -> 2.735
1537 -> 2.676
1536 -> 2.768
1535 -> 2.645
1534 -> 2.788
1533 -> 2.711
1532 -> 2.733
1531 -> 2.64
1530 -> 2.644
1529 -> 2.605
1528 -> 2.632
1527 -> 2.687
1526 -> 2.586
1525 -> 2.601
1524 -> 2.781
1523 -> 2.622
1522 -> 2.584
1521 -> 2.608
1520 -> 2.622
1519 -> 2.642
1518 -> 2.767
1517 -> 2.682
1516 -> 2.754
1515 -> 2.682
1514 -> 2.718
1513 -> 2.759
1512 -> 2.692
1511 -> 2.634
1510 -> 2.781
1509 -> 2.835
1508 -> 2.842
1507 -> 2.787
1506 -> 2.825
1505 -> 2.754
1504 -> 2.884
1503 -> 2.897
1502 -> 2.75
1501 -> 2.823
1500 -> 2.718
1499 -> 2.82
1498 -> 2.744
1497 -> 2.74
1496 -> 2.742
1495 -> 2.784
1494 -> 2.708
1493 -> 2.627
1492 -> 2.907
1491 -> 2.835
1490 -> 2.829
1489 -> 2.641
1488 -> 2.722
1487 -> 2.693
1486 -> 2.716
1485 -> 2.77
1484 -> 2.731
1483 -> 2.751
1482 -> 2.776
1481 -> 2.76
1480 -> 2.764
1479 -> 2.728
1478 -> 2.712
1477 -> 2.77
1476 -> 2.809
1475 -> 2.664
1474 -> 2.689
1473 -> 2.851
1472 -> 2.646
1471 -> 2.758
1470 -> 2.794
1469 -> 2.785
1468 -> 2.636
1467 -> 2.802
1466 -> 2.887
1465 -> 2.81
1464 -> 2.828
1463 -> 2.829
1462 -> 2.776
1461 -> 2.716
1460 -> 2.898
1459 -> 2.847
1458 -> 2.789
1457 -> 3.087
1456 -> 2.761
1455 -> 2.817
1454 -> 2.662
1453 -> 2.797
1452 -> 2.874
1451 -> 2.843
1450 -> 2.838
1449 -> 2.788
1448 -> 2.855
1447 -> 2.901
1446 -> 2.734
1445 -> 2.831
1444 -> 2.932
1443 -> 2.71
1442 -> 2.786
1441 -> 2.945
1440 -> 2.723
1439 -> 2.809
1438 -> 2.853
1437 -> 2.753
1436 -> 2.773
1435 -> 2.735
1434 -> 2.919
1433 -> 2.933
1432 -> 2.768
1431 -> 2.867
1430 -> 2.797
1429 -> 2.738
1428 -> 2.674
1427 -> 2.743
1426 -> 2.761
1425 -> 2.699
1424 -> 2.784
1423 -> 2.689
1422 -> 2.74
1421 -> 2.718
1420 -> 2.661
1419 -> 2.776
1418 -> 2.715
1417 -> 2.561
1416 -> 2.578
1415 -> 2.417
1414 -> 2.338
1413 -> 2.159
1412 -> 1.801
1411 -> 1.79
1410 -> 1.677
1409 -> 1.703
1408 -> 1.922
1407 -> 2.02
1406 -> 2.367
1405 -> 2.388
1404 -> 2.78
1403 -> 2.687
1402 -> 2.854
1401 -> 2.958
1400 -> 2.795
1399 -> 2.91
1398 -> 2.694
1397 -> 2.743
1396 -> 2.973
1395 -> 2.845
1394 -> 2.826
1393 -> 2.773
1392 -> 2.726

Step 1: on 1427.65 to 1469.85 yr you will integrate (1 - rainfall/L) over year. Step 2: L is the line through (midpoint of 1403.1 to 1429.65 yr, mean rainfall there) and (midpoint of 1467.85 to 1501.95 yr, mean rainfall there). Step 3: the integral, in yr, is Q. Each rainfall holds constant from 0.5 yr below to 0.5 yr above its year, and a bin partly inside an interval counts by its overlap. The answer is -3.7 yr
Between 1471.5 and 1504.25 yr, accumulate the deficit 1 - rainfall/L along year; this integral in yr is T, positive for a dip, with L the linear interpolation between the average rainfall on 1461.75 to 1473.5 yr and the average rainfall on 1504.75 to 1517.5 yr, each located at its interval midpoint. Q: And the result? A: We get 0.1 yr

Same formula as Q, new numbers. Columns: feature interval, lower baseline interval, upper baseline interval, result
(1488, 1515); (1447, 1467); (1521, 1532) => -0.6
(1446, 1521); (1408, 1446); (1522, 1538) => -3.6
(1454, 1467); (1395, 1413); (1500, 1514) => -1.0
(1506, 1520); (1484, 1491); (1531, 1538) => -0.1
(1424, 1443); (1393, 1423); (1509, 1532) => -1.9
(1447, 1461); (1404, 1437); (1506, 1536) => -1.4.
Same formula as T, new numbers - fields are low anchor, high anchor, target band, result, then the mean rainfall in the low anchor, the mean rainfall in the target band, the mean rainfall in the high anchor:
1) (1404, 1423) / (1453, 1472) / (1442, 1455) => -0.7 yr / 2.32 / 2.81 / 2.8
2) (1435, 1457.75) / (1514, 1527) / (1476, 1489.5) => 0.0 yr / 2.82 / 2.74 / 2.66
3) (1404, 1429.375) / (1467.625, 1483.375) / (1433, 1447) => -1.5 yr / 2.42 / 2.82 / 2.74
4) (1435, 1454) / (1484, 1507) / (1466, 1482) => 0.2 yr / 2.81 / 2.75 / 2.77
